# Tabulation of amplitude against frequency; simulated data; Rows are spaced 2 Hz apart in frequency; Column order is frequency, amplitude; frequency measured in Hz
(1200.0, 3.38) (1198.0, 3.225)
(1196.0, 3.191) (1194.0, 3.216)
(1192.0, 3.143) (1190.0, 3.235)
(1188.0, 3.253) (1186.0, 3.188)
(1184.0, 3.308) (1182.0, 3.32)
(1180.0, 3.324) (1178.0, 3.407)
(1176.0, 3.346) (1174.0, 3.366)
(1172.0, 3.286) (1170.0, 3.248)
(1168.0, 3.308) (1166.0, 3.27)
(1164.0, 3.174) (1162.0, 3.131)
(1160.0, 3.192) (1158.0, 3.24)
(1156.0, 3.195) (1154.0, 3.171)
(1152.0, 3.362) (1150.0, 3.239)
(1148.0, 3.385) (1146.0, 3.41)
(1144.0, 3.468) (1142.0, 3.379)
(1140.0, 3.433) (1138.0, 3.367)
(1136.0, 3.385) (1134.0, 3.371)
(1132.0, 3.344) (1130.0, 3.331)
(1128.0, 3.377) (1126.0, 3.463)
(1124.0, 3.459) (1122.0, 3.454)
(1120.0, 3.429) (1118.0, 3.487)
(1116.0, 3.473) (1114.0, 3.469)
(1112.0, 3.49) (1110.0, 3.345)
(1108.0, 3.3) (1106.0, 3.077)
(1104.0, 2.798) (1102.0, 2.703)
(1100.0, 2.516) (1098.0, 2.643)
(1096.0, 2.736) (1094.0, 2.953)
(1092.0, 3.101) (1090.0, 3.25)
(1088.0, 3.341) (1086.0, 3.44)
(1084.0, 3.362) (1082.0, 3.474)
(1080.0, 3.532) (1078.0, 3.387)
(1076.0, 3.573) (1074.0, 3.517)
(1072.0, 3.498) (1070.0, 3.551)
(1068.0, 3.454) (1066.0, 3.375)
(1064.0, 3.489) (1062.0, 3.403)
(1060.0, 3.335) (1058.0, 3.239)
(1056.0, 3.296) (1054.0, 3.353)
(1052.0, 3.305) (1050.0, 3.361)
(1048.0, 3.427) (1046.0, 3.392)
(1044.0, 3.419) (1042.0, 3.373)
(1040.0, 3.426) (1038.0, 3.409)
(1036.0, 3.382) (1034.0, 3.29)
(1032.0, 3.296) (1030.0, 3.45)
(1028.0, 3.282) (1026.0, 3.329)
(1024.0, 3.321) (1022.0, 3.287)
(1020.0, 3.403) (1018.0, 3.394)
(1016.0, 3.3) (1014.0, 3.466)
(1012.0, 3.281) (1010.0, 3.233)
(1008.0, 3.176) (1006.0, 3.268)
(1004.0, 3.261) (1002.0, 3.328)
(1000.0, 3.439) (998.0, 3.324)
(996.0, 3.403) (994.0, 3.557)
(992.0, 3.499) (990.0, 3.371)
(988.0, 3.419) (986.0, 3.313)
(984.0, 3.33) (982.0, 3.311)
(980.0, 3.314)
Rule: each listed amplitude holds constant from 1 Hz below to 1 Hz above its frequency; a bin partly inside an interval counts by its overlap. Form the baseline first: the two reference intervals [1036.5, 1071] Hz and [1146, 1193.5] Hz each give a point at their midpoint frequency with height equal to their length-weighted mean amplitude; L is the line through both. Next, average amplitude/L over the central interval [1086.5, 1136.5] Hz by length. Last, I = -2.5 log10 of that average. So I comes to 0.04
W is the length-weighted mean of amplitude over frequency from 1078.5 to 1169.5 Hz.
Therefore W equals 3.26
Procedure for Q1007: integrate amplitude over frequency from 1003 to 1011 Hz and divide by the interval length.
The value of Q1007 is 3.23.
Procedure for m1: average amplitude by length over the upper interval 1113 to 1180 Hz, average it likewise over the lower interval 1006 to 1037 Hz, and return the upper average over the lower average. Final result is 1.01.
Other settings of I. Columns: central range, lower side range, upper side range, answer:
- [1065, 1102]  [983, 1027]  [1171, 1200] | 0.024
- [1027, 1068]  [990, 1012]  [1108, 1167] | -0.006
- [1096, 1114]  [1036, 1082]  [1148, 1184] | 0.122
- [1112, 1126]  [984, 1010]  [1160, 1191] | -0.052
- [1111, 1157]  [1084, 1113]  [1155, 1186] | -0.075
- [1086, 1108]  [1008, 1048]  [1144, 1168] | 0.122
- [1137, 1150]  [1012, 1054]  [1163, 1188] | -0.027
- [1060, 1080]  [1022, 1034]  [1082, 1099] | -0.090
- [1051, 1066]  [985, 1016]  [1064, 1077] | 0.039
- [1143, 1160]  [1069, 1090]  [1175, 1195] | 0.010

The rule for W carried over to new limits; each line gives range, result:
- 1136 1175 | 3.3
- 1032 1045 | 3.38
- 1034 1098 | 3.35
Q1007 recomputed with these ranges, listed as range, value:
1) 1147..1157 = 3.27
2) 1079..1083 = 3.5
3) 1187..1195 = 3.21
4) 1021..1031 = 3.33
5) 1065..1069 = 3.41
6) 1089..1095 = 3.1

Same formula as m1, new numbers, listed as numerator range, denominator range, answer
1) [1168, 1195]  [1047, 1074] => 0.97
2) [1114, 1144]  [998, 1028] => 1.03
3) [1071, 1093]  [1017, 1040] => 1.02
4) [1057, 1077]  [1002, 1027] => 1.04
